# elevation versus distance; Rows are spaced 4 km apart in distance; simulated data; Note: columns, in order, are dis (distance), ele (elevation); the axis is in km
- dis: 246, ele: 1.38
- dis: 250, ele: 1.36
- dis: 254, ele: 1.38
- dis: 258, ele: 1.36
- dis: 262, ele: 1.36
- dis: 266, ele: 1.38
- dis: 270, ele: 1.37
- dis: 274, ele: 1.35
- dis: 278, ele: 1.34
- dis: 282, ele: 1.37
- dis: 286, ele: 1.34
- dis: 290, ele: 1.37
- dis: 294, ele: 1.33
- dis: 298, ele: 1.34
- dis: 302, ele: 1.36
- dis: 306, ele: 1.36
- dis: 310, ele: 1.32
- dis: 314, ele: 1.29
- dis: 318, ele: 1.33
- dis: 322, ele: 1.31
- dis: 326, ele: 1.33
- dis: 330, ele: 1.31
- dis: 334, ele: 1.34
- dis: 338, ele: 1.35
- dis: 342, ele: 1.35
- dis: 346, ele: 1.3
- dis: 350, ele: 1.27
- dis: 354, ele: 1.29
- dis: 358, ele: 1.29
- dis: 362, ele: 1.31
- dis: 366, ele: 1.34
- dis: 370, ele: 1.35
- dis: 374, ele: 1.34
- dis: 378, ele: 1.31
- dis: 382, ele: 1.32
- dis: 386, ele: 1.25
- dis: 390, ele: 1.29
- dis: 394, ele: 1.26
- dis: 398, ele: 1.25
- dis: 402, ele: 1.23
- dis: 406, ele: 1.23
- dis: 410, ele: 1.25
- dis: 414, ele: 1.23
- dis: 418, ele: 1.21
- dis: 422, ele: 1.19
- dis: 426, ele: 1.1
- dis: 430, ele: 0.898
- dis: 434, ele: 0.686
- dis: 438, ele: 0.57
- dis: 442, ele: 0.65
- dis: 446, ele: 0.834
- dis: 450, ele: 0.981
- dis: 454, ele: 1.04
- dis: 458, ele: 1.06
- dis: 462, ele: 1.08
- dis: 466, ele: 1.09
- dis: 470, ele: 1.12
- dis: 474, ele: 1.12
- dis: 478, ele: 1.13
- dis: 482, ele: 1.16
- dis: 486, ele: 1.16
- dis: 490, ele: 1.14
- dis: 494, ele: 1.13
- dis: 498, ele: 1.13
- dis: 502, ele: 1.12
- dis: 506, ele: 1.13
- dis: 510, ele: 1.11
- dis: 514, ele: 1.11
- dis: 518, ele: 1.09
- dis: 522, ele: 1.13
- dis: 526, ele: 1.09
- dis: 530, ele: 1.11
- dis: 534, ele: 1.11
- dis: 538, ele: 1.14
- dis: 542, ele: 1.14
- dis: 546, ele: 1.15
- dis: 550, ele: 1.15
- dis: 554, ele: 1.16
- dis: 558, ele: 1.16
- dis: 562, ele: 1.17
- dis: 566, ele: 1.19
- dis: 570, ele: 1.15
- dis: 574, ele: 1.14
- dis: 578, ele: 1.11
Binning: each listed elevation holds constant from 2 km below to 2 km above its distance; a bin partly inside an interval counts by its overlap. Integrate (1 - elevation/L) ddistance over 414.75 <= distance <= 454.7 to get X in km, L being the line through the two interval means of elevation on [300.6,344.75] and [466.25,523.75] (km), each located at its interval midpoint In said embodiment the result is 9.2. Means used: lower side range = 1.33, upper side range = 1.13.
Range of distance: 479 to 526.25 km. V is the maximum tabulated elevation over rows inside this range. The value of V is 1.16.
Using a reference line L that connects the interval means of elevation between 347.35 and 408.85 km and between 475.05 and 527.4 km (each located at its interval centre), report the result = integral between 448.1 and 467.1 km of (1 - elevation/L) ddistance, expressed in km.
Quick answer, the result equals 2.16 km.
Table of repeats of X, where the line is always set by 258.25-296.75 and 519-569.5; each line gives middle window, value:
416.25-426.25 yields 0.5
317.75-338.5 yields -0.2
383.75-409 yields 0.2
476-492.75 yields 0.6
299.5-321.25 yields 0.0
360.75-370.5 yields -0.4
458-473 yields 1.4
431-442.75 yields 5.5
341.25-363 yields 0.0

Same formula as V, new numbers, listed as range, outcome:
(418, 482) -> 1.21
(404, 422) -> 1.25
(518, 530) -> 1.13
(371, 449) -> 1.34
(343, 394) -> 1.35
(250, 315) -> 1.38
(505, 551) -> 1.15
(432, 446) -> 0.834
